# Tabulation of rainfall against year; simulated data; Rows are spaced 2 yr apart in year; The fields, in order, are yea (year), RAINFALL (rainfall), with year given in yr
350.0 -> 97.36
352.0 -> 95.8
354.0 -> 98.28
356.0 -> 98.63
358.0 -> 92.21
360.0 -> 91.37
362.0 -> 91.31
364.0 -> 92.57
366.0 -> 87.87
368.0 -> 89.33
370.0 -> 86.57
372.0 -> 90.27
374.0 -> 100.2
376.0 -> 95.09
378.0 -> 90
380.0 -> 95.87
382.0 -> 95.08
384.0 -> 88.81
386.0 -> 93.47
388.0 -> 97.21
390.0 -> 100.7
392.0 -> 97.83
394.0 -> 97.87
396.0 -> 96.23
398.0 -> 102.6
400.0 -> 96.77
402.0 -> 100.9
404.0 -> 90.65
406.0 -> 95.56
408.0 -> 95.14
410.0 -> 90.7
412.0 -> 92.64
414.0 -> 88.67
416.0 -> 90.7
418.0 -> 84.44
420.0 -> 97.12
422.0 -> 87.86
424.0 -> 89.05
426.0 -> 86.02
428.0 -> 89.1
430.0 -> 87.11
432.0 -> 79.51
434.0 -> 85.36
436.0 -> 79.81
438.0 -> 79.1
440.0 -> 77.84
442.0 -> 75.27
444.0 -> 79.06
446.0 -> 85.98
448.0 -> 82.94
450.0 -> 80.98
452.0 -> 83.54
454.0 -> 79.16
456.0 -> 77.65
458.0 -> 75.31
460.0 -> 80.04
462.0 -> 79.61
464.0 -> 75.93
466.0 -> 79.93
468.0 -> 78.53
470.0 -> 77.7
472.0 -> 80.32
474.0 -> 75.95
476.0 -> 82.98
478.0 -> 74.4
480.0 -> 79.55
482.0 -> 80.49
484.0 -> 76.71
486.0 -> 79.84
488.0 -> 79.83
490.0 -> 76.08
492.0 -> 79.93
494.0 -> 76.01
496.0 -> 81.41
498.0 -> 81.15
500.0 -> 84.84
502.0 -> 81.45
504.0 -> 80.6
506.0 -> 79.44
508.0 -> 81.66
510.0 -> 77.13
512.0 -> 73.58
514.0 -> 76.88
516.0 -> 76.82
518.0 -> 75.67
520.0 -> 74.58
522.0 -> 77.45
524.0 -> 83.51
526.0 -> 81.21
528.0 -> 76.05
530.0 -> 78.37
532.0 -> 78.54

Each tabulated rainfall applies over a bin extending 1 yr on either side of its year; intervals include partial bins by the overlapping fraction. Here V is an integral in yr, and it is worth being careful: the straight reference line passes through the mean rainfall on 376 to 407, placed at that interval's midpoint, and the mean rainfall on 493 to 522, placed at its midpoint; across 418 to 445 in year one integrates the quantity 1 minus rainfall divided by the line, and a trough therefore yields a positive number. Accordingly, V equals 1.8 yr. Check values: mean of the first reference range 95.9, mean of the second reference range 78.6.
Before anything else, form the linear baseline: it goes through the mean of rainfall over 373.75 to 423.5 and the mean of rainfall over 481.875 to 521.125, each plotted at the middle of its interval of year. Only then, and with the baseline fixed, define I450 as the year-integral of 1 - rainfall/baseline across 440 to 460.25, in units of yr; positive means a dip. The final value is 1.5 yr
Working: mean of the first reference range 94.3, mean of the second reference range 78.7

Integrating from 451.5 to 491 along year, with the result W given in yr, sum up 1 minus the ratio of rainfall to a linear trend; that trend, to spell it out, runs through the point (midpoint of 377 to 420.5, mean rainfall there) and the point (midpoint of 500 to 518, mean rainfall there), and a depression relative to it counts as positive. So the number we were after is 2.5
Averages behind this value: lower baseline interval 94.5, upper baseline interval 78.6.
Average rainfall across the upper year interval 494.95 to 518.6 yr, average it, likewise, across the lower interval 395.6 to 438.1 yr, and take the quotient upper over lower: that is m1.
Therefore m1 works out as 0.9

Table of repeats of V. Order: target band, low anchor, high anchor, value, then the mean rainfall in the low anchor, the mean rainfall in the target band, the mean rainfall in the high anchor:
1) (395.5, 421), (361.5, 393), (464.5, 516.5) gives -1.30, 93.3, 94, 79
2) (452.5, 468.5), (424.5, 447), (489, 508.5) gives 0.61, 82.3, 78.4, 80.2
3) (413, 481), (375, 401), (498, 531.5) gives 4.67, 96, 82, 78.8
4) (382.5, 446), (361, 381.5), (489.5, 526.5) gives -1.53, 92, 90.1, 78.9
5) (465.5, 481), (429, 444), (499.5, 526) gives 0.19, 80.5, 78.6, 78.7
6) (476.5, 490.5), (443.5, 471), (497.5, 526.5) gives 0.18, 79.8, 78.4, 79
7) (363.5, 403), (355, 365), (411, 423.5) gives -1.21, 93.2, 94.8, 90.2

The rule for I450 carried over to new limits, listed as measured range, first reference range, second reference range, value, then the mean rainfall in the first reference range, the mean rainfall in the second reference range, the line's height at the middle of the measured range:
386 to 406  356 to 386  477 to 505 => -1.79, 92.2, 79.4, 89.5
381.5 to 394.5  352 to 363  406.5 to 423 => -0.44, 94.5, 91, 92.7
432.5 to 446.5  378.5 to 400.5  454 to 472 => 0.66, 96.4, 78.3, 84.1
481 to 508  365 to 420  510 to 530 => 0.24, 93.8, 77.3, 80.6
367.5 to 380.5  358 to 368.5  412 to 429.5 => -0.29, 90.7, 89.3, 90.4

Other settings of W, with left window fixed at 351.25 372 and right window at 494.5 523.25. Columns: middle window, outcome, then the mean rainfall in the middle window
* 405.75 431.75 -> -0.84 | 89.9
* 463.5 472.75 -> 0.44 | 78.6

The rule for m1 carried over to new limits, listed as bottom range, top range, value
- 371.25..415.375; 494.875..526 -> 0.83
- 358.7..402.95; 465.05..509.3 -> 0.84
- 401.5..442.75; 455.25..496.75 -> 0.90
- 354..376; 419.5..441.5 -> 0.92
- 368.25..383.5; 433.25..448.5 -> 0.87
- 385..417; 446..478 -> 0.83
